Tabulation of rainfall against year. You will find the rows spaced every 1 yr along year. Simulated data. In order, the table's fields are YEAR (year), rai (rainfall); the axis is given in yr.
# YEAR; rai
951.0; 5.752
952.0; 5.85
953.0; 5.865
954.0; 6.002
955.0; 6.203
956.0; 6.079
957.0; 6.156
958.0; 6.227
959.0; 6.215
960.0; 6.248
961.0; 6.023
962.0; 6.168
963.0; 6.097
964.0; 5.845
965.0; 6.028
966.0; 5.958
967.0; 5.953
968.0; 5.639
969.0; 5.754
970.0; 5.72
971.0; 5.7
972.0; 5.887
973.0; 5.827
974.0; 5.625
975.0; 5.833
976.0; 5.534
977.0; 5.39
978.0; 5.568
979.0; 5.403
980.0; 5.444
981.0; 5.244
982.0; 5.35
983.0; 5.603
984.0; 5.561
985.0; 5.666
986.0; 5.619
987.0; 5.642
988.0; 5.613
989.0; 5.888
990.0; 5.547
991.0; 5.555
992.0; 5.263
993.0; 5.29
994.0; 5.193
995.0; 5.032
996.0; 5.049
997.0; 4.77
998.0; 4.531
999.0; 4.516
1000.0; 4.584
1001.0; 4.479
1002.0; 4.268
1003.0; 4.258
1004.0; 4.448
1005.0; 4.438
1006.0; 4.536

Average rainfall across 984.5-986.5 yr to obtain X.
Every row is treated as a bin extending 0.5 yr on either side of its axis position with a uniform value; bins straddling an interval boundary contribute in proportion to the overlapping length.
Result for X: 5.64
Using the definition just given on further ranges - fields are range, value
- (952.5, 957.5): 6.06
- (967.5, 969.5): 5.7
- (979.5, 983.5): 5.41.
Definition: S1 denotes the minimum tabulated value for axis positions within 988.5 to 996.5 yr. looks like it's 5.032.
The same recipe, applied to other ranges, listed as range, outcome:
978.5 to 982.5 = 5.244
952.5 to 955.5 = 5.865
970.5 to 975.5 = 5.625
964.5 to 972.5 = 5.639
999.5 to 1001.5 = 4.479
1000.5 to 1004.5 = 4.258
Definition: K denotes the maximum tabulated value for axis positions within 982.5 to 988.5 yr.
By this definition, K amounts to 5.666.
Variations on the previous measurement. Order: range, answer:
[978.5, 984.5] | 5.603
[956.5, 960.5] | 6.248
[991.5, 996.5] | 5.29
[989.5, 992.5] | 5.555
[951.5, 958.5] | 6.227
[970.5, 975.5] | 5.887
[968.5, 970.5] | 5.754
